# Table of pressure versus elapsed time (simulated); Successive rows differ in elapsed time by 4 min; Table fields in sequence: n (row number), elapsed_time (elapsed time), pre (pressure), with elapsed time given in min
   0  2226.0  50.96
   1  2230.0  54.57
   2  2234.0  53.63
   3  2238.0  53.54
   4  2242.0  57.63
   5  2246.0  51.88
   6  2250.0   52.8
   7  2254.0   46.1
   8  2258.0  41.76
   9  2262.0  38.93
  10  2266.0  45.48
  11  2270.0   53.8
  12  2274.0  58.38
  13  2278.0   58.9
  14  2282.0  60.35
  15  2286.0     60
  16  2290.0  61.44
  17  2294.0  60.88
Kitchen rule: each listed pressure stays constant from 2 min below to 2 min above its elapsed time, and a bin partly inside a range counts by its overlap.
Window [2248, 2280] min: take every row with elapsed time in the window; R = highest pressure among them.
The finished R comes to 58.9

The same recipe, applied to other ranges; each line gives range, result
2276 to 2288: 60.35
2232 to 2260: 57.63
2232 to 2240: 53.63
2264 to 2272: 53.8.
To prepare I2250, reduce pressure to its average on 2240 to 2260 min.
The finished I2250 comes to 50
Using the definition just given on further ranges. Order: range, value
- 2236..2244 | 55.6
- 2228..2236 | 54.1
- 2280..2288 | 60.2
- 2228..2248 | 54.2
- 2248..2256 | 49.5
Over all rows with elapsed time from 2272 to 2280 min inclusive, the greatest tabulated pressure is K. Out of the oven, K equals 58.9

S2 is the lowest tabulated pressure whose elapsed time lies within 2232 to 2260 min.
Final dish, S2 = 41.76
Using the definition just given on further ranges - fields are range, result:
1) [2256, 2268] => 38.93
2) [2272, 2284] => 58.38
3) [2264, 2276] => 45.48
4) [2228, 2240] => 53.54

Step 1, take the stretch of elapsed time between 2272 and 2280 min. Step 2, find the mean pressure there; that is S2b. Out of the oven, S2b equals 58.6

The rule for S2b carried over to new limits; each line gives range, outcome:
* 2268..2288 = 58.3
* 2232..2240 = 53.6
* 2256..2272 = 45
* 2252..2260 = 43.9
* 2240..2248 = 54.8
